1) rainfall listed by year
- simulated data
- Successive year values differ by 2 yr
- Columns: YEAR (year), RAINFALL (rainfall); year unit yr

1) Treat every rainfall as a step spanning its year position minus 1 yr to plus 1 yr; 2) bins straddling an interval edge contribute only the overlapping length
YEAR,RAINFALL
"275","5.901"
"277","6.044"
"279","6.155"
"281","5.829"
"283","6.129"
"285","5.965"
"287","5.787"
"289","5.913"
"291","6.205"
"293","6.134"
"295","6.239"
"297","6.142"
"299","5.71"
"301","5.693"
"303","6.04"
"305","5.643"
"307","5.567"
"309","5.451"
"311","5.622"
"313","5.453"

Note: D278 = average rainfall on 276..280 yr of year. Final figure 6.1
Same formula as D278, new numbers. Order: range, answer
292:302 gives 5.98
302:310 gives 5.68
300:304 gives 5.87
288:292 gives 6.06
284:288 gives 5.88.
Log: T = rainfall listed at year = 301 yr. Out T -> 5.693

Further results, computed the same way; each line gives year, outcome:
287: 5.787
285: 5.965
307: 5.567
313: 5.453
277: 6.044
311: 5.622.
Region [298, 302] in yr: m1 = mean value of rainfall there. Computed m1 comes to 5.7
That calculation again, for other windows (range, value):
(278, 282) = 5.99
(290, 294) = 6.17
